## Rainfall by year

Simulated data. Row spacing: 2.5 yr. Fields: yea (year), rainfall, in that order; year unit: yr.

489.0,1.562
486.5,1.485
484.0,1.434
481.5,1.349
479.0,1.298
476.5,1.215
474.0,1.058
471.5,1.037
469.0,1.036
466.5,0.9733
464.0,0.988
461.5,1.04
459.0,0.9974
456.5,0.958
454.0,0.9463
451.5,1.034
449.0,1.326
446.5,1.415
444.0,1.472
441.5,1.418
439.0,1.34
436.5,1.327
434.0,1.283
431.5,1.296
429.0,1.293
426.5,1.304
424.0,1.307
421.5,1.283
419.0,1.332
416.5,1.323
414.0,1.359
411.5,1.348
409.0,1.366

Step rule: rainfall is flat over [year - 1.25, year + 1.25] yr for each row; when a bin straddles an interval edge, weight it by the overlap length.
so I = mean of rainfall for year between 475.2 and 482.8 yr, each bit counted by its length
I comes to 1.29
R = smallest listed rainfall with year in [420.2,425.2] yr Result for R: 1.283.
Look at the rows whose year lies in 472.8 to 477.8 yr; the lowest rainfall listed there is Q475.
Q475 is 1.058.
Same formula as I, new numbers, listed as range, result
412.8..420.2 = 1.34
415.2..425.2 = 1.31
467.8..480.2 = 1.13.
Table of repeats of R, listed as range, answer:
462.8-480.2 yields 0.9733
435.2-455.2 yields 0.9463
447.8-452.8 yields 1.034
